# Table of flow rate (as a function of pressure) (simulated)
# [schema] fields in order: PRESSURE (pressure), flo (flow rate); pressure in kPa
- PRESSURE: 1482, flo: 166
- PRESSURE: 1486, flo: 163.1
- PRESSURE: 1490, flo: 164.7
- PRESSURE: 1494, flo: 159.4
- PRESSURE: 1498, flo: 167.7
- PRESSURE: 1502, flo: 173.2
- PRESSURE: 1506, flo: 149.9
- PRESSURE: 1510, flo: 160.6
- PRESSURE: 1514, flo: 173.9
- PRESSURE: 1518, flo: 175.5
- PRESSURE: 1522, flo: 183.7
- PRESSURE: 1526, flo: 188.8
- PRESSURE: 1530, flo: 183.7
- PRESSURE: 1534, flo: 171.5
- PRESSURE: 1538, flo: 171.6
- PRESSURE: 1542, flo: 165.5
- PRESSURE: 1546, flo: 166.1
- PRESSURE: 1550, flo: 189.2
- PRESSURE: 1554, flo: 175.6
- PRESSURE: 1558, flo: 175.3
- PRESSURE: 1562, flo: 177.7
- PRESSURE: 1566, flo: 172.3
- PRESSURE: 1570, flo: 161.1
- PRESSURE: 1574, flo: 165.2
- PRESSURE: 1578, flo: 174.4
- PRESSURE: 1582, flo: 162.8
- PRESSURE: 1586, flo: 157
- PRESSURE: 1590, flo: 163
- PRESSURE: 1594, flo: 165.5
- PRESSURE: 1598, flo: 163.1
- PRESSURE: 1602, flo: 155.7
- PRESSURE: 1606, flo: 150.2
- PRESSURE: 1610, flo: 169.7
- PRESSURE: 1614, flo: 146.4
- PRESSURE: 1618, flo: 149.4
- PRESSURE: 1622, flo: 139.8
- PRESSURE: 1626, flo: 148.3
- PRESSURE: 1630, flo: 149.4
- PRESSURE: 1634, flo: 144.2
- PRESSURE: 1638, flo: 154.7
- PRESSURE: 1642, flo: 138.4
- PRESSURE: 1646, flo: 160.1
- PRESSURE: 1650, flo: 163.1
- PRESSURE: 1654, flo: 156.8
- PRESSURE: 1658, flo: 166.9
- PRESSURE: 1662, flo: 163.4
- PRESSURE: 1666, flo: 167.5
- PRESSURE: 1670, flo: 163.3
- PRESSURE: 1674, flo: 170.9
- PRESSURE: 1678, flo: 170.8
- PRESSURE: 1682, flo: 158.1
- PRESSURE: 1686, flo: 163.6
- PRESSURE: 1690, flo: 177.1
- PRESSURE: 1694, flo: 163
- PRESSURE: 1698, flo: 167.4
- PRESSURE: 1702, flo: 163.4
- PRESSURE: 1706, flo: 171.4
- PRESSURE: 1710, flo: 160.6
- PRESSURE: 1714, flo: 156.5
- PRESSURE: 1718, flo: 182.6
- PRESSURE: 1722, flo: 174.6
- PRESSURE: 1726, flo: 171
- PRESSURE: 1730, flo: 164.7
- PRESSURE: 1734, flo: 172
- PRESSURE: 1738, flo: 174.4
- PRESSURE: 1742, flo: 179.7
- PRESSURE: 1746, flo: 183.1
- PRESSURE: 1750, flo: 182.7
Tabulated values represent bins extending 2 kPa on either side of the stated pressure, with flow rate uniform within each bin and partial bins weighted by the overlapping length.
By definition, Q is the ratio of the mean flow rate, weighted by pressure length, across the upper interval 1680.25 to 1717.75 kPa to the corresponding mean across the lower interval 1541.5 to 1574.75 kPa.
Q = 1.0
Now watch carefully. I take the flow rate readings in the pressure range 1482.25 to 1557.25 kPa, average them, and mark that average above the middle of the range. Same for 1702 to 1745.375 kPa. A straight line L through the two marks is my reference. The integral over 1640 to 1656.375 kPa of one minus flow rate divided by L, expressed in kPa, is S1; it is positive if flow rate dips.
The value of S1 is 1.5 kPa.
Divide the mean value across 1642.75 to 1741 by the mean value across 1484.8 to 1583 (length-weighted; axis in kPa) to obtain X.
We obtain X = 1.0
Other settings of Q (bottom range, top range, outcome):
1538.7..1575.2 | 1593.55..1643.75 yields 0.88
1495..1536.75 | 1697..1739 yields 0.98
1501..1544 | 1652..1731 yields 0.97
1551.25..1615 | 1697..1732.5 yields 1.02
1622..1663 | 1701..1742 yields 1.11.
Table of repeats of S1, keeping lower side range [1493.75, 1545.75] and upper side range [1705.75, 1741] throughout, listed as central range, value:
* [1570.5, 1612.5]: 2.1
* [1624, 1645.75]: 2.9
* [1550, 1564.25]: -0.6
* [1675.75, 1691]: 0.3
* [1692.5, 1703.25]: 0.3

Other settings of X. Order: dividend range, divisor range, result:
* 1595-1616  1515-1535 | 0.87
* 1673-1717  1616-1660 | 1.09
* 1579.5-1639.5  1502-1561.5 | 0.89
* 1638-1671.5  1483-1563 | 0.93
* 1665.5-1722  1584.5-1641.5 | 1.09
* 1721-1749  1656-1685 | 1.05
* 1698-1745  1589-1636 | 1.11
